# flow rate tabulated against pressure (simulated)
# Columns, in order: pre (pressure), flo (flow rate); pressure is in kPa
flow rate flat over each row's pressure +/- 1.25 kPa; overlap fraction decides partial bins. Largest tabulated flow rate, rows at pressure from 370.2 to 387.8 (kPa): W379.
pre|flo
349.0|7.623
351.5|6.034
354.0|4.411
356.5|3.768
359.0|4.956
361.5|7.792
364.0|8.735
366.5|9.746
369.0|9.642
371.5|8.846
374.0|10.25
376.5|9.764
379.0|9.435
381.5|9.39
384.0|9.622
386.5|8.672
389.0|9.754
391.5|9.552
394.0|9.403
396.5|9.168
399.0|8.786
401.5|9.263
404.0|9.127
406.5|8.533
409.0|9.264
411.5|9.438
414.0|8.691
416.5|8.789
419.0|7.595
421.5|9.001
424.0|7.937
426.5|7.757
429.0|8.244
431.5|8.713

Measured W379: 10.25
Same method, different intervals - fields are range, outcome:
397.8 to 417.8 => 9.438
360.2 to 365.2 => 8.735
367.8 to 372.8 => 9.642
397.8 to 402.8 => 9.263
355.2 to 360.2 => 4.956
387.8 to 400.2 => 9.754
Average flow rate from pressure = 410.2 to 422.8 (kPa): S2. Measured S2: 8.7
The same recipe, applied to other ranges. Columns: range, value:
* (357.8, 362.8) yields 6.41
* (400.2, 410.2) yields 9.04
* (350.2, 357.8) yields 4.76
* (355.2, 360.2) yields 4.36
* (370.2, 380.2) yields 9.57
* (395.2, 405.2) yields 9.09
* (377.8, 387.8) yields 9.28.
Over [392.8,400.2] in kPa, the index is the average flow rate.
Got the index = 9.12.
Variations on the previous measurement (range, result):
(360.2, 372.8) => 8.94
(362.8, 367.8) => 9.25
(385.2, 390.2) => 9.21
